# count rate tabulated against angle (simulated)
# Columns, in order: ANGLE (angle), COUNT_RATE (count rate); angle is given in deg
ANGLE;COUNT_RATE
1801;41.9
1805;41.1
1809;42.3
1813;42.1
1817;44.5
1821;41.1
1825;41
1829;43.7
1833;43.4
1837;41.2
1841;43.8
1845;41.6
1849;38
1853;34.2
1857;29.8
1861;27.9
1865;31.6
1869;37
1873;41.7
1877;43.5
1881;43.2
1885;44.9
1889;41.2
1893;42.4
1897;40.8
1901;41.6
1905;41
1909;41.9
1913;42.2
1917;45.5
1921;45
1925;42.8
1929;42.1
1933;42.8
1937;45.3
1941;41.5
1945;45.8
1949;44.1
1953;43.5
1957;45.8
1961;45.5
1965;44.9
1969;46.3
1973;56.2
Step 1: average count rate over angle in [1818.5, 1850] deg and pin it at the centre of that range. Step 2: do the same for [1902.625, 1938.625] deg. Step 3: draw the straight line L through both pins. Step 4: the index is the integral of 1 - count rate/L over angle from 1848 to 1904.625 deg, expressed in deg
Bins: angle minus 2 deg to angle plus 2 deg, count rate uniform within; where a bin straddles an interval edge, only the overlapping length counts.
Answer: 5.4 deg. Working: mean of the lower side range 41.9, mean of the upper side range 43.1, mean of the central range 38.5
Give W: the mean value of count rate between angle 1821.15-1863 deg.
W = 38.6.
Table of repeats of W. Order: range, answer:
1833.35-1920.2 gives 39.9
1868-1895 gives 42.2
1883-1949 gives 43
